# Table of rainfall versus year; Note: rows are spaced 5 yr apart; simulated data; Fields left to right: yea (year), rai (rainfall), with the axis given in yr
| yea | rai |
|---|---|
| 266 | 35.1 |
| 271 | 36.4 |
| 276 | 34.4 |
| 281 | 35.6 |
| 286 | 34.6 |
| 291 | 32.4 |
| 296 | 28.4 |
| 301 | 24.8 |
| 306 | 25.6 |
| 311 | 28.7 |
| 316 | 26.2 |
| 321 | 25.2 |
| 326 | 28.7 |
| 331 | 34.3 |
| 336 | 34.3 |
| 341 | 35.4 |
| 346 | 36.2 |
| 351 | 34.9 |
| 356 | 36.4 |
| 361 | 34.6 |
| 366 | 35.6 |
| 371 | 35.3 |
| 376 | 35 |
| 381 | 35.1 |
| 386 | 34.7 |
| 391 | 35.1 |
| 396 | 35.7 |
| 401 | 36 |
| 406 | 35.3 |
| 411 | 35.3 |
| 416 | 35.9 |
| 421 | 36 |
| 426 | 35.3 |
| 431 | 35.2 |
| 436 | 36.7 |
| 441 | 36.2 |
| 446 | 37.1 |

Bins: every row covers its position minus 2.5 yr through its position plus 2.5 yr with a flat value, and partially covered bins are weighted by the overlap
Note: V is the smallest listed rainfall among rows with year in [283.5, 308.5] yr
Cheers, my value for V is 24.8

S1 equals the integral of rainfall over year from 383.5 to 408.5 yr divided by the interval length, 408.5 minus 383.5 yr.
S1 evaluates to 35.4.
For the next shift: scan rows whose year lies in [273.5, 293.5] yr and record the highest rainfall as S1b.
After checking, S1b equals 35.6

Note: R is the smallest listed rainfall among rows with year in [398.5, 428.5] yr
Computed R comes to 35.3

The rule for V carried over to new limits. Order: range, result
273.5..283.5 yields 34.4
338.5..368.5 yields 34.6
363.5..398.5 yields 34.7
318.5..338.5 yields 25.2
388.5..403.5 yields 35.1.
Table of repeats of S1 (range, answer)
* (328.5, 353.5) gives 35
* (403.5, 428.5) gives 35.6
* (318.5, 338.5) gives 30.6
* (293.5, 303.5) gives 26.6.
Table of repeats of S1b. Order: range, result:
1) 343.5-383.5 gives 36.4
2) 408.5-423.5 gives 36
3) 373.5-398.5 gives 35.7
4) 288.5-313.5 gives 32.4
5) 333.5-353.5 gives 36.2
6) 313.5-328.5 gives 28.7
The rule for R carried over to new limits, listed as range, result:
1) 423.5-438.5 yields 35.2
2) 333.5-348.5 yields 34.3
